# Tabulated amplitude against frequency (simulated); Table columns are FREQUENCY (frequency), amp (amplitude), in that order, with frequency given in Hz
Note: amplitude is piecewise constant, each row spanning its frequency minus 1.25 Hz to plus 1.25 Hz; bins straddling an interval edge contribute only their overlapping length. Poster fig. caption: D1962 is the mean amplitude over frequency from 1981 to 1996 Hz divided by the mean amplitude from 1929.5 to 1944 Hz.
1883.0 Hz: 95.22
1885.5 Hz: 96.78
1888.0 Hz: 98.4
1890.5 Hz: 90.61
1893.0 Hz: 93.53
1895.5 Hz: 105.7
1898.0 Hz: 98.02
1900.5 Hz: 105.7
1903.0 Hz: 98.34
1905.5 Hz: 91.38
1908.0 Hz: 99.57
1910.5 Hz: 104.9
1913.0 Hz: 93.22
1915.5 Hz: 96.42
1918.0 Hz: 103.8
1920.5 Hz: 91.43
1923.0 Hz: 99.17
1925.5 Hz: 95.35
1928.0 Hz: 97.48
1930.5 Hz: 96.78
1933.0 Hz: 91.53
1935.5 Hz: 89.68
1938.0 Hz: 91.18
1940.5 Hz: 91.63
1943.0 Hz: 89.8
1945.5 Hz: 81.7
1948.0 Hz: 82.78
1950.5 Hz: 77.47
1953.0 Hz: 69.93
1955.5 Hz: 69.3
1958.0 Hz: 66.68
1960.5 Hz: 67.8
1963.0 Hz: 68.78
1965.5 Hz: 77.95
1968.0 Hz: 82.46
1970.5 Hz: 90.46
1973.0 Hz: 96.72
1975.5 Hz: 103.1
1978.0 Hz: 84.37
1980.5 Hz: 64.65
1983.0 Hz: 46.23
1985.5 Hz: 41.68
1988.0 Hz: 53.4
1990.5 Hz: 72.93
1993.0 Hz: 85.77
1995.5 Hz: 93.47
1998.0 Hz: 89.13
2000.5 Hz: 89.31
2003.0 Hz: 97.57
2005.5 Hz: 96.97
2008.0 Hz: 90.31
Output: 0.7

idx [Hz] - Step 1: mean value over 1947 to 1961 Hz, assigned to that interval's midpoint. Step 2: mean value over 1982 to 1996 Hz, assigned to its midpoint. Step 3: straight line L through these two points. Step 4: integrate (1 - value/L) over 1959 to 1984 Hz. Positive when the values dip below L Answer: -3.7 Hz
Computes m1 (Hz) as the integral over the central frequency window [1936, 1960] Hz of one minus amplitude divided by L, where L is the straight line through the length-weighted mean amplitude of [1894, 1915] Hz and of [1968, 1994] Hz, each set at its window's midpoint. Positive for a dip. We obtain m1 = 1.50 Hz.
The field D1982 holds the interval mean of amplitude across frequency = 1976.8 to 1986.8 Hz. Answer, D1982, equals 59.1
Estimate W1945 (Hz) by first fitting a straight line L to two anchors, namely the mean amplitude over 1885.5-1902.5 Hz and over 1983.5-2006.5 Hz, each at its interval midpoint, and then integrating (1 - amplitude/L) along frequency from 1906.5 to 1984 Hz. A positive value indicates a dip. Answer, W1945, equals 2.3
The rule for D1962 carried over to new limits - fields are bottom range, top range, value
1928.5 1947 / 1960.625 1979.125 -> 0.94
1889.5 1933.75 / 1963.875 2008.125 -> 0.83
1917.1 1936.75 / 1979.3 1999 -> 0.71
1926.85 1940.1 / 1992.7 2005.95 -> 0.99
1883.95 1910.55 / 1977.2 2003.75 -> 0.75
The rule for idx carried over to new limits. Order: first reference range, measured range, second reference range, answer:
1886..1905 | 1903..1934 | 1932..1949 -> -1.2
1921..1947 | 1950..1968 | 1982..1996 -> 1.8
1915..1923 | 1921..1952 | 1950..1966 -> -1.8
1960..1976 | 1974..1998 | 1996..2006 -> 4.3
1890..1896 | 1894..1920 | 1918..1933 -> -0.8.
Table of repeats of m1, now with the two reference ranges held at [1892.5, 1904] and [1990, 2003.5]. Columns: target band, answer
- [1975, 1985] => 2.3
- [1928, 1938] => 0.3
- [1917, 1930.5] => 0.0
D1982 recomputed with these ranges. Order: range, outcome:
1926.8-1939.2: 93.3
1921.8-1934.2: 96.1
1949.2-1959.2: 70.9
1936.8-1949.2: 87.4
